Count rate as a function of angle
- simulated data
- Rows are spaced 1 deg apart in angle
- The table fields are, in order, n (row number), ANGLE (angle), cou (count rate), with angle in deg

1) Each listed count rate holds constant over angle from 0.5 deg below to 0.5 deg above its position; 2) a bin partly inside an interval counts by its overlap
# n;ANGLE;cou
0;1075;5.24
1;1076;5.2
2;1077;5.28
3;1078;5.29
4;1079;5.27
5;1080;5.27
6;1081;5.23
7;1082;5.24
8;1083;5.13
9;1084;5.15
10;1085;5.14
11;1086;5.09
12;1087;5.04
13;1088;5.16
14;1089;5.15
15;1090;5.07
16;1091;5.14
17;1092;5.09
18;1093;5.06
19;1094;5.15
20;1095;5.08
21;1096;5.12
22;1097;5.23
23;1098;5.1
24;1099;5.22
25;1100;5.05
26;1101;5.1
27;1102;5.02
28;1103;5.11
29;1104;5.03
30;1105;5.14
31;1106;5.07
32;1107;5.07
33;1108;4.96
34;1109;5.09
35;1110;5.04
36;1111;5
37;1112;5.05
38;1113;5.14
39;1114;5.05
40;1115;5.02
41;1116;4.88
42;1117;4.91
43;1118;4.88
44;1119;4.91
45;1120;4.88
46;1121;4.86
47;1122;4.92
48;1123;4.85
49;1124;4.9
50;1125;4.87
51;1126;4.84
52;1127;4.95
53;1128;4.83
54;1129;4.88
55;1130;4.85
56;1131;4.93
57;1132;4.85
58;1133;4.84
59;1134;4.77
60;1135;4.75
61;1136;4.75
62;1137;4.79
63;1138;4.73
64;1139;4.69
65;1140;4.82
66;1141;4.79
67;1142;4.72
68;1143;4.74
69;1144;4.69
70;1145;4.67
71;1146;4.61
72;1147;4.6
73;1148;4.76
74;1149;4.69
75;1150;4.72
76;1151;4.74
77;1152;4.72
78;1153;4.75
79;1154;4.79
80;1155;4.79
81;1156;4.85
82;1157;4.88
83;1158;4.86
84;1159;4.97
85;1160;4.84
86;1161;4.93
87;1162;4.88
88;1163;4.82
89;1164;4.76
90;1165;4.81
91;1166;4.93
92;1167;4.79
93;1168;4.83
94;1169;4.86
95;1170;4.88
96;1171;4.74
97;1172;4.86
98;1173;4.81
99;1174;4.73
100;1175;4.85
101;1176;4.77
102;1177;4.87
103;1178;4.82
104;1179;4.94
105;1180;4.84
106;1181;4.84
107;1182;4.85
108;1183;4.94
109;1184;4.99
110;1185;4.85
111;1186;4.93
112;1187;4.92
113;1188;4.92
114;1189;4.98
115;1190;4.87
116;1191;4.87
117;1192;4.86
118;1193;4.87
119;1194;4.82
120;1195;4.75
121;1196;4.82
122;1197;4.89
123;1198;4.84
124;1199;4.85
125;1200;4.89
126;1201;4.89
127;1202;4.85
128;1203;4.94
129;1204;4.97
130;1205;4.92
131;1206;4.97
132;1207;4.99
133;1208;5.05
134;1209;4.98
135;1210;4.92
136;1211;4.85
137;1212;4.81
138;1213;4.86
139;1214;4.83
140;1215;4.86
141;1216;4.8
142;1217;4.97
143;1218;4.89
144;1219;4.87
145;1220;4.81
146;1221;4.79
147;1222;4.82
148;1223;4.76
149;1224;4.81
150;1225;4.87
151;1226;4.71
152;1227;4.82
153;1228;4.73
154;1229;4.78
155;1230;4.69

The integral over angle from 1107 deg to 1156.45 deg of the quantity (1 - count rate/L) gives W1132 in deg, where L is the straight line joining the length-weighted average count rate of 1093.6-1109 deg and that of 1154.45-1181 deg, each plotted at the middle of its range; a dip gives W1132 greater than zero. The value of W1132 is 1.4 deg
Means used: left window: 5.1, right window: 4.84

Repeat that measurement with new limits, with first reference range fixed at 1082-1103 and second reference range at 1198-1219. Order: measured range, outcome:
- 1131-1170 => 1.7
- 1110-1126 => 0.4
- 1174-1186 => 0.2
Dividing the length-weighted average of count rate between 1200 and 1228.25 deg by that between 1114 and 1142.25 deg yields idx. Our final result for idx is 1.0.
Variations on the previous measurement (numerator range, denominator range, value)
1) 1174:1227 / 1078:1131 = 0.97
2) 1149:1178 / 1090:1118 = 0.95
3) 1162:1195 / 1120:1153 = 1.01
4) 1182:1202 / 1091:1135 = 0.98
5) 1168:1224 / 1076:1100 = 0.94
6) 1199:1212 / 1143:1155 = 1.05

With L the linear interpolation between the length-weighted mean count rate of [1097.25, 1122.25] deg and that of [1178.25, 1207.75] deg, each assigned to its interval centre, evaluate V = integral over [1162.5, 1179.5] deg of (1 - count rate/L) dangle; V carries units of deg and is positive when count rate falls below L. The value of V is 0.3 deg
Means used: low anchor 5.02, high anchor 4.89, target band 4.83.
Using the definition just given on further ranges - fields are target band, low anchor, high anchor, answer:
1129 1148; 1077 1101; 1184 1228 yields 1.0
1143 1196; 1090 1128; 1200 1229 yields 1.2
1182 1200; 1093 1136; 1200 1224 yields 0.1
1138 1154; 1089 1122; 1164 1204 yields 0.8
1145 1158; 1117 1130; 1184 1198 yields 0.4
